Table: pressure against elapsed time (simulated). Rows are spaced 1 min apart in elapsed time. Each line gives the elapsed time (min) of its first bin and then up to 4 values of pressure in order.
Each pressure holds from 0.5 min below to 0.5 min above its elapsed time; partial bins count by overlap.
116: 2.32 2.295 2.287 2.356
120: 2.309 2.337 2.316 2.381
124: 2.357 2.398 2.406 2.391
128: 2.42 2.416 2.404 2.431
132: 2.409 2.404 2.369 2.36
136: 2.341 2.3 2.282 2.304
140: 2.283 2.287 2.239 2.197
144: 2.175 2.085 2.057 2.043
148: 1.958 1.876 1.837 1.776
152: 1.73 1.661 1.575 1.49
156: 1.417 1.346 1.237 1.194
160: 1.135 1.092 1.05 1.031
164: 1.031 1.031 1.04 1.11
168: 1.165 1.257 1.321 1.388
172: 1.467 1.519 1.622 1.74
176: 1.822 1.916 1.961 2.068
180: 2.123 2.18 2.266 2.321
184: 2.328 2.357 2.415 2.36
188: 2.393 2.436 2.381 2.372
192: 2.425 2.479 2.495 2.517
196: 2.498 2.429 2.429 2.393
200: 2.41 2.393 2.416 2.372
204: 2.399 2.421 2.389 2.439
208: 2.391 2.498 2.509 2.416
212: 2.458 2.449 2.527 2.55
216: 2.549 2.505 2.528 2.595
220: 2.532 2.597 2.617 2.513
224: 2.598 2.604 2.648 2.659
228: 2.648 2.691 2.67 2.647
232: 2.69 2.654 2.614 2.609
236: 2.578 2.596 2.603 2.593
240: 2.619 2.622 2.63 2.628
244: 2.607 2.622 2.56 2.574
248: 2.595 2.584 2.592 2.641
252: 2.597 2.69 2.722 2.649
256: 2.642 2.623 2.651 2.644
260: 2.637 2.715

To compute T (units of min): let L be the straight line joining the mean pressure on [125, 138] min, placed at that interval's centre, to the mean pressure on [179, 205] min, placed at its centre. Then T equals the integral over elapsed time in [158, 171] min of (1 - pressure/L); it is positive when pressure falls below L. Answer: 6.80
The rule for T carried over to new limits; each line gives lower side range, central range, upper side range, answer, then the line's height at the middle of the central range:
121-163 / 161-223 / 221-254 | 5.7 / 2.33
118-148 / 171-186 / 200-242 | 2.8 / 2.43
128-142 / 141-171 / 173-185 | 9.2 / 2.2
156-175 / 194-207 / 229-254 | -3.8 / 1.88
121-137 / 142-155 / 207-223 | 2.7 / 2.41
